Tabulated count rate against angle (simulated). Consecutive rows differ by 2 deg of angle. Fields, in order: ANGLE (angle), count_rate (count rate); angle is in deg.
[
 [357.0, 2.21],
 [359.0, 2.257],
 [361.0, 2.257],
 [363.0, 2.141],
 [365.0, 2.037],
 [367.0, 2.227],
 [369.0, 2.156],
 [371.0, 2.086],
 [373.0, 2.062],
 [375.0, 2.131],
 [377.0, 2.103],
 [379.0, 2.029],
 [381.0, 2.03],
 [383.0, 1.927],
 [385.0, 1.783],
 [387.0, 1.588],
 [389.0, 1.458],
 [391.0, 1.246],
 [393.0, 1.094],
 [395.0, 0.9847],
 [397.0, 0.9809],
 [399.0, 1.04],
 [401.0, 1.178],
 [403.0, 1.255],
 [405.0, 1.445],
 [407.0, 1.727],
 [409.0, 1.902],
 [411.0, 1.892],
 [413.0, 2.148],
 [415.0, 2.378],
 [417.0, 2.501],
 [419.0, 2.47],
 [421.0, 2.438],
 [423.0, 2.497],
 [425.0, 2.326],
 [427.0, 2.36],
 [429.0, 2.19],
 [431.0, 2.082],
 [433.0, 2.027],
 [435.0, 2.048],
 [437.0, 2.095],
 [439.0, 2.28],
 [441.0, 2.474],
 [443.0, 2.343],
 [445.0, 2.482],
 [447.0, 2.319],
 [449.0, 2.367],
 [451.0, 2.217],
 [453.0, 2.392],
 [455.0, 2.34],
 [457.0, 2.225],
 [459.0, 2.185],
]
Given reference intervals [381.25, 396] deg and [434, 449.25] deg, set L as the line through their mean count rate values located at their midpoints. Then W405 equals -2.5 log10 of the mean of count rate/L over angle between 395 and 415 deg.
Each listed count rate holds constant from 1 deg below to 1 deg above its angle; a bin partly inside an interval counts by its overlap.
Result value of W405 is 0.15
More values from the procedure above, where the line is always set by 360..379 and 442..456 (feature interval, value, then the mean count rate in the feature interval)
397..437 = 0.151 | 1.97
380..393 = 0.314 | 1.63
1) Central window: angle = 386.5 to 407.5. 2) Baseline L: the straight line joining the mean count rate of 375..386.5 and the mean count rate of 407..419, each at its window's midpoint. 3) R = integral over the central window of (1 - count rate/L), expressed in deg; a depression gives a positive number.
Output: 8.2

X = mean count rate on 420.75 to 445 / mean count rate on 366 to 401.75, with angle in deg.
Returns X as 1.35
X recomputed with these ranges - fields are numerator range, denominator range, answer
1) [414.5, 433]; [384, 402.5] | 1.86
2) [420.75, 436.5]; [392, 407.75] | 1.85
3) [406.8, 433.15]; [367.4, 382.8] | 1.07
